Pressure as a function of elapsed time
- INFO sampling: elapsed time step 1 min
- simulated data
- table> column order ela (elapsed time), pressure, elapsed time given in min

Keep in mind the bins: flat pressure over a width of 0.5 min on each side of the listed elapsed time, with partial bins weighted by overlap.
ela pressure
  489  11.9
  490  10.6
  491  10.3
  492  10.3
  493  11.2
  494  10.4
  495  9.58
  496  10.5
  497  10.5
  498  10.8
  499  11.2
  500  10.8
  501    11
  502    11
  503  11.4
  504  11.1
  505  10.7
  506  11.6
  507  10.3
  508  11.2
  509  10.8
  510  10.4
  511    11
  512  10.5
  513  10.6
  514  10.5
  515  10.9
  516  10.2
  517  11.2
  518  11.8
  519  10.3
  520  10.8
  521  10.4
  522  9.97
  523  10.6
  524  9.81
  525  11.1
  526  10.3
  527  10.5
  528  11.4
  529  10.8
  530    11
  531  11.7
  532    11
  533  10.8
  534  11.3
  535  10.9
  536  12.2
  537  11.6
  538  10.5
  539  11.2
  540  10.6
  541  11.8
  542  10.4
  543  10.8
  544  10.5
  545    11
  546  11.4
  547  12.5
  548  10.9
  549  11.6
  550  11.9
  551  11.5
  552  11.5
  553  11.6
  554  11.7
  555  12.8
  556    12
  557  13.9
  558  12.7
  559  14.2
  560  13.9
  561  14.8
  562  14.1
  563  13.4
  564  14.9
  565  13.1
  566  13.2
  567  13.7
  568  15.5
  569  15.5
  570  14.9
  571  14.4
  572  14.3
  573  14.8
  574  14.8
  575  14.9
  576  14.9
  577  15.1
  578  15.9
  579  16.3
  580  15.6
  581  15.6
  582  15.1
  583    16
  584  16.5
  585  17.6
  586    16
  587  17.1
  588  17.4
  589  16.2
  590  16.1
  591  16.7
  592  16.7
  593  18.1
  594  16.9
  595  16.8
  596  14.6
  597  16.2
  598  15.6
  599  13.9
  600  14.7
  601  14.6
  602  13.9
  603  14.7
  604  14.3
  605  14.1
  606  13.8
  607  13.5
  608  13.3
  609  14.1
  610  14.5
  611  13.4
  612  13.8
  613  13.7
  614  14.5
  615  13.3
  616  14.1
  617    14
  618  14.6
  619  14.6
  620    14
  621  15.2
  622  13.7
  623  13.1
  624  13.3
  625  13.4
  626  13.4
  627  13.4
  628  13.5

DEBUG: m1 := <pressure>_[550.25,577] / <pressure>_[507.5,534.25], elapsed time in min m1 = 1.3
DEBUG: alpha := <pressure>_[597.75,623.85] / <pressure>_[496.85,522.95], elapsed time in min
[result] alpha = 1.30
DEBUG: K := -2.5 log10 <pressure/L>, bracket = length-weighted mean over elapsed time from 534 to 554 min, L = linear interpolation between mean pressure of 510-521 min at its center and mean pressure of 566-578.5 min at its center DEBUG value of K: 0.135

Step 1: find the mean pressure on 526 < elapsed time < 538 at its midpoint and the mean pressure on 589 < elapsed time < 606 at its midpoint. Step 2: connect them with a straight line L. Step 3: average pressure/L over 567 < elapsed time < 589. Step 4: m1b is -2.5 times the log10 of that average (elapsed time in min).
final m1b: -0.10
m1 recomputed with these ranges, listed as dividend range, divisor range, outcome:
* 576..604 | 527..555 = 1.41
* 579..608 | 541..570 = 1.23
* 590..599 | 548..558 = 1.35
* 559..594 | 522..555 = 1.38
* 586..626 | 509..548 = 1.36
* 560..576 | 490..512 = 1.34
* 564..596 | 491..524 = 1.46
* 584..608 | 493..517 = 1.45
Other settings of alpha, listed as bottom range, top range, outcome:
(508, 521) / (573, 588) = 1.47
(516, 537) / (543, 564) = 1.14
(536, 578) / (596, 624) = 1.10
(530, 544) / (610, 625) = 1.26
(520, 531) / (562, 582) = 1.39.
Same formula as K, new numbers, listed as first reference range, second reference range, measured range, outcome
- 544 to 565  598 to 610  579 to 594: -0.21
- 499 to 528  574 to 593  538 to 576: 0.10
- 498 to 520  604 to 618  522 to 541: 0.06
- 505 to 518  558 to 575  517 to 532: 0.08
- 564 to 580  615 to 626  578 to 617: -0.07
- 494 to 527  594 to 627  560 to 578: -0.14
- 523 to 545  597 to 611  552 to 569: -0.11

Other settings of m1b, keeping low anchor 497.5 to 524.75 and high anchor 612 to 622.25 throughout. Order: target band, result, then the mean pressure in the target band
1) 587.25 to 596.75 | -0.24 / 16.6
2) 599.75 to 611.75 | -0.02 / 14.1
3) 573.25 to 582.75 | -0.19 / 15.4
